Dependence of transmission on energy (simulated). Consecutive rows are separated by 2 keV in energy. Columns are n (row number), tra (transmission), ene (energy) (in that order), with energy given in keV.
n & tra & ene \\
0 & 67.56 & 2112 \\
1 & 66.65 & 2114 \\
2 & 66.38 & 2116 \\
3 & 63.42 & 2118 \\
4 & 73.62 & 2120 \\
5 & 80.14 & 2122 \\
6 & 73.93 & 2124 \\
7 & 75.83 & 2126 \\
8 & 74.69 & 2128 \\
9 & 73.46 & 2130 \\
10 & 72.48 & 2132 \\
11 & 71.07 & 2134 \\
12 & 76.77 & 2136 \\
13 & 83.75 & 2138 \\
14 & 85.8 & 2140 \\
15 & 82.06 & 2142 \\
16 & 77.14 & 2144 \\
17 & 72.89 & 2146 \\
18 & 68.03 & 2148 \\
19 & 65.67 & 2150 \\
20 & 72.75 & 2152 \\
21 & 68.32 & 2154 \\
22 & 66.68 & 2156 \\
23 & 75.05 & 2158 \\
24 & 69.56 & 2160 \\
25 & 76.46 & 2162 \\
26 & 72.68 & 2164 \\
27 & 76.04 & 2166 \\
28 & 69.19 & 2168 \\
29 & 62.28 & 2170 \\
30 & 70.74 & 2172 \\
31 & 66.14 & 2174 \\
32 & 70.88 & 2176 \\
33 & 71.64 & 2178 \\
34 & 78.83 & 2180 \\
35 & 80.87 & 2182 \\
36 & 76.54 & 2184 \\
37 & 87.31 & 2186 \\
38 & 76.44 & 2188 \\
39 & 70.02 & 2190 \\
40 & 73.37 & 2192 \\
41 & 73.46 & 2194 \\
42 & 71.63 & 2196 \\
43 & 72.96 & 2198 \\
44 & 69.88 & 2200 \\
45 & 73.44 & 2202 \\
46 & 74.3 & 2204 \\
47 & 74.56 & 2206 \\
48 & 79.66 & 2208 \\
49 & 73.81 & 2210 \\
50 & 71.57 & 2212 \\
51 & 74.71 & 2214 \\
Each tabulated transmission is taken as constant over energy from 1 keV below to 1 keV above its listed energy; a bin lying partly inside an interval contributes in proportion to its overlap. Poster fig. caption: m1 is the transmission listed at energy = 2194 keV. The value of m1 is 73.46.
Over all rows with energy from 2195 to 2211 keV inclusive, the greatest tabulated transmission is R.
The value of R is 79.66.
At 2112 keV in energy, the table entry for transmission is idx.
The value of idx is 67.56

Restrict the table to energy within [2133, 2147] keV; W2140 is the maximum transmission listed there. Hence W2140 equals 85.8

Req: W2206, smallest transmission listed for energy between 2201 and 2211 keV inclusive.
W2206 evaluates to 73.44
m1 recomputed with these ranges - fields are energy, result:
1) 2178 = 71.64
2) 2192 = 73.37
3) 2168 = 69.19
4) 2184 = 76.54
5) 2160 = 69.56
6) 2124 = 73.93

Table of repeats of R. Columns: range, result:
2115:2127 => 80.14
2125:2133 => 75.83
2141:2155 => 82.06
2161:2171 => 76.46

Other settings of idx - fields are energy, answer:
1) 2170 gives 62.28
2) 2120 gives 73.62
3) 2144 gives 77.14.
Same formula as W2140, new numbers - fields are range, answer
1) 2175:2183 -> 80.87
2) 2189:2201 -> 73.46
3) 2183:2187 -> 87.31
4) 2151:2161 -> 75.05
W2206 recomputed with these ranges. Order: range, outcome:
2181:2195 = 70.02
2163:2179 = 62.28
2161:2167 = 72.68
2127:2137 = 71.07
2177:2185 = 71.64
